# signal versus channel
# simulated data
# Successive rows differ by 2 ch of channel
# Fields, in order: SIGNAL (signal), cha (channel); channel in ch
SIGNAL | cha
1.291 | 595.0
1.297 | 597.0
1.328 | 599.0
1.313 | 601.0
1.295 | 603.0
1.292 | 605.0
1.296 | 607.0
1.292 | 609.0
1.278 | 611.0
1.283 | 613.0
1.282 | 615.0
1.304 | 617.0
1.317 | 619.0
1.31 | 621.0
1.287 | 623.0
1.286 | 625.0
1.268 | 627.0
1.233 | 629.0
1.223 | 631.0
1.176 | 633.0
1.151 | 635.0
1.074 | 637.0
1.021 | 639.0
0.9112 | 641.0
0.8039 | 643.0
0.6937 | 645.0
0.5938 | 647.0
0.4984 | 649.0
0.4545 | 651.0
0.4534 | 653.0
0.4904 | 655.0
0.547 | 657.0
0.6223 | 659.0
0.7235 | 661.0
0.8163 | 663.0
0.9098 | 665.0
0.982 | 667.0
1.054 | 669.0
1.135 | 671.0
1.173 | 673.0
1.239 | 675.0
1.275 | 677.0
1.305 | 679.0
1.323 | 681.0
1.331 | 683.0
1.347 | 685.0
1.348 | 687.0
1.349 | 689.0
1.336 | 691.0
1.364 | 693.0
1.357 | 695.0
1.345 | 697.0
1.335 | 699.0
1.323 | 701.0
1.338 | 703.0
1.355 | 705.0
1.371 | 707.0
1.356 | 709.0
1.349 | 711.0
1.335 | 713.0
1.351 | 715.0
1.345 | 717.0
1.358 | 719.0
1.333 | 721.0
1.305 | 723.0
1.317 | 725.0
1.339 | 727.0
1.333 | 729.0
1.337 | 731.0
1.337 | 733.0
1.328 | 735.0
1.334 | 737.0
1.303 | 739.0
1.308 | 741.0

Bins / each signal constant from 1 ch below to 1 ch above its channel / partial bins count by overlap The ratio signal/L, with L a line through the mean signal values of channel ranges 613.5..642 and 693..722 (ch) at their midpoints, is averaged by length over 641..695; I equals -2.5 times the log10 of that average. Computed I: 0.30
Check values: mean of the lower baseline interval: 1.2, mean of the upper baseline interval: 1.35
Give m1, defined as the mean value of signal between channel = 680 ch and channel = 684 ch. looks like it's 1.33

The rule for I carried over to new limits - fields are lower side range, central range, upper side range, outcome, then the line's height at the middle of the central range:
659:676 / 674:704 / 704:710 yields -0.12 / 1.19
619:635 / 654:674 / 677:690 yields 0.47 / 1.3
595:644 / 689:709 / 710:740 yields -0.03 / 1.31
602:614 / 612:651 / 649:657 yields -0.23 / 0.867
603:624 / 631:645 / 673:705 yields 0.27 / 1.3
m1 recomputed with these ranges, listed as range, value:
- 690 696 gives 1.35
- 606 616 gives 1.29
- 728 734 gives 1.34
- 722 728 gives 1.32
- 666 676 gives 1.12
